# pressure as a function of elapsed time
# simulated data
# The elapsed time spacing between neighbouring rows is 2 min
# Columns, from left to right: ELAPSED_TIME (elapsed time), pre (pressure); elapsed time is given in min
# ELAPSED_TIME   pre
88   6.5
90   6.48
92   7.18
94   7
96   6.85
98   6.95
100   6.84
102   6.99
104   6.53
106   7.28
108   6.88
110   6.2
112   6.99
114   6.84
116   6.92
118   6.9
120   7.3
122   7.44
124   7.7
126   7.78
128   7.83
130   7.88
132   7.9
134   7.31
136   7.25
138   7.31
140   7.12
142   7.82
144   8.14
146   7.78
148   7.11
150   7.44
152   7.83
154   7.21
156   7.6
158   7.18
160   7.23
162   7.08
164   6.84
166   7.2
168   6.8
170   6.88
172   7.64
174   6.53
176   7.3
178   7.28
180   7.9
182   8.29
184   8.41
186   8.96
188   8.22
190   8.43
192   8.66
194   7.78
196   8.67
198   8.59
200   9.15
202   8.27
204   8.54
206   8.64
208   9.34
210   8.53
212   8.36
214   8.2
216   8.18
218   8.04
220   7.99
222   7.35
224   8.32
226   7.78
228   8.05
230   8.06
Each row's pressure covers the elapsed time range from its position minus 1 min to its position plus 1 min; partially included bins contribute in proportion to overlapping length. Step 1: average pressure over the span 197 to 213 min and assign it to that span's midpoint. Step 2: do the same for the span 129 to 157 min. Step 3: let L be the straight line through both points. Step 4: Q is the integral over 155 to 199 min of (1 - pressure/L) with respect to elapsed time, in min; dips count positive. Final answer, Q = 2.6 min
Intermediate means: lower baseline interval 7.55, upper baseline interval 8.68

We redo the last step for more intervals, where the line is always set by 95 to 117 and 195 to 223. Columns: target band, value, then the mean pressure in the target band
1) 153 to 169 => 1.1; 7.14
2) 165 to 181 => 1.4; 7.19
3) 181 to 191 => -0.5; 8.46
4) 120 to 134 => -1.0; 7.69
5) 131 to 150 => -0.4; 7.52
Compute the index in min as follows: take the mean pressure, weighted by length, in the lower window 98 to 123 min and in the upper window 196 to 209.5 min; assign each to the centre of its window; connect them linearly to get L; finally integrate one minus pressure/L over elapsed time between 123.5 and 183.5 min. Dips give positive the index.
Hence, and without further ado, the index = 2.38 min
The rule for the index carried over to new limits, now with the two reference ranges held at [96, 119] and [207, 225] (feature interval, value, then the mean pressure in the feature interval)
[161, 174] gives 1.0 min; 7.03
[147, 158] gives 0.0 min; 7.41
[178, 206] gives -1.7 min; 8.42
